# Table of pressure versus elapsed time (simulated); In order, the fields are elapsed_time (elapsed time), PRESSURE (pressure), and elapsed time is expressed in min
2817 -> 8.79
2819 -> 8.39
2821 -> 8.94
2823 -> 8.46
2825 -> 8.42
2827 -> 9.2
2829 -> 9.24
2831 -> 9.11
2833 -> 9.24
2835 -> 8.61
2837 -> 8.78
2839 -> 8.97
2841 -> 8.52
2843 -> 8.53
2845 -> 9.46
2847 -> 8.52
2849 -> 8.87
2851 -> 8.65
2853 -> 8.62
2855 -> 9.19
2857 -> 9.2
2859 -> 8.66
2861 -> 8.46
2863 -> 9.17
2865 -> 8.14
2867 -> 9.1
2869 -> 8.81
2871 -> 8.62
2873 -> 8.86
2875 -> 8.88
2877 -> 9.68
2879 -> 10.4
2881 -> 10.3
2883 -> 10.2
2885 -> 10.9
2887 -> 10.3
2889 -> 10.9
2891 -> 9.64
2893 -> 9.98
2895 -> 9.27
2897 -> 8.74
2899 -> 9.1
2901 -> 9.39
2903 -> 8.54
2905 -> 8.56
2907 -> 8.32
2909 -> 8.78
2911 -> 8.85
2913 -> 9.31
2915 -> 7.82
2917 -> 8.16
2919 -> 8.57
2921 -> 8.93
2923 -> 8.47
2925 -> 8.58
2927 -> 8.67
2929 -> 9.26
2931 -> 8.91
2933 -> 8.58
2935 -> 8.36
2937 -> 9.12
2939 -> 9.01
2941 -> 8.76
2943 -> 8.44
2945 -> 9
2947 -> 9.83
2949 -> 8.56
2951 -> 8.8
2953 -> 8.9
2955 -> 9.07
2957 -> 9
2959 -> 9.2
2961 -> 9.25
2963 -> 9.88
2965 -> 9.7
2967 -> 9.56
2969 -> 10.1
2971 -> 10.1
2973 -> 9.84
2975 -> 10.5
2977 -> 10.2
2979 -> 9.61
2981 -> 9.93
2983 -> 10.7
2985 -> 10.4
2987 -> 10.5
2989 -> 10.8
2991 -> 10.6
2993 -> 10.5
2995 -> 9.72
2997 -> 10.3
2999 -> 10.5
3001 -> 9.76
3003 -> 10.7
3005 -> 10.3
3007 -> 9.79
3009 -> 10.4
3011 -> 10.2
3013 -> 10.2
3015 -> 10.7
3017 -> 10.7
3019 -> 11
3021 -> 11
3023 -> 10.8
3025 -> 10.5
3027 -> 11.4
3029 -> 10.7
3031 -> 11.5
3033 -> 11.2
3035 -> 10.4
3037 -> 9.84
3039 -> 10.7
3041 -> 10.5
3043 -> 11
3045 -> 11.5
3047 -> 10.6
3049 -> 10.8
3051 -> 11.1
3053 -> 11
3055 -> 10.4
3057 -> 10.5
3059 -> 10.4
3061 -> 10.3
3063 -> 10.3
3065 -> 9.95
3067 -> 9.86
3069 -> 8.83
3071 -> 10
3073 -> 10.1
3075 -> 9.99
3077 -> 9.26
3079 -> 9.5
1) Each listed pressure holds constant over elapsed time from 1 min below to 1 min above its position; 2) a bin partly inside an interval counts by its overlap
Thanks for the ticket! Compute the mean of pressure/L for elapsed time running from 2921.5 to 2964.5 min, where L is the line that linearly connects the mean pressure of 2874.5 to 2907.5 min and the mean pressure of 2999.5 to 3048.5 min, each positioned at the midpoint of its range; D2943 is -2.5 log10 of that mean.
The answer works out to 0.12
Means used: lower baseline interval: 9.62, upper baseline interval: 10.6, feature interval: 8.94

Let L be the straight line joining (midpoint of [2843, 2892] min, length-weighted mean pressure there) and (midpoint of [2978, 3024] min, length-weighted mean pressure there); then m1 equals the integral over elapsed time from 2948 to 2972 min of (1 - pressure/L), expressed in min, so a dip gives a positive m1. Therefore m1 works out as 1.7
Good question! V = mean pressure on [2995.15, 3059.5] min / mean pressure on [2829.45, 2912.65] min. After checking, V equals 1.16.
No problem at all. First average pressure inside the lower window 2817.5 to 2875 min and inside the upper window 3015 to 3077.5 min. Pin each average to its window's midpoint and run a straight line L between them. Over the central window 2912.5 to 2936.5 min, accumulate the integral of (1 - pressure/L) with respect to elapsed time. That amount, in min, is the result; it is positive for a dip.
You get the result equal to 2.2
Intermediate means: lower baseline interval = 8.81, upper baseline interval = 10.5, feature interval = 8.63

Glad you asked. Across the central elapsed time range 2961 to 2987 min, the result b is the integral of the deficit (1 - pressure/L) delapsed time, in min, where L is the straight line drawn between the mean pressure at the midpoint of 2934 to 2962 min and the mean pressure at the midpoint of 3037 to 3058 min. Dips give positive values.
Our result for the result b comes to -1.67 min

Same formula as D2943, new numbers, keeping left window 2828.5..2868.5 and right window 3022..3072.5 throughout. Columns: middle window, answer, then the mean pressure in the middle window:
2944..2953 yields 0.08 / 9.03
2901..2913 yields 0.07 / 8.73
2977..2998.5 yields -0.03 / 10.3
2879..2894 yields -0.13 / 10.3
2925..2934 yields 0.09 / 8.82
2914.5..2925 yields 0.12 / 8.44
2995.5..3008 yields 0.00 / 10.2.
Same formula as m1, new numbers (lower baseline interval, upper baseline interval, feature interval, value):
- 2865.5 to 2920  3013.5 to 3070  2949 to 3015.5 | 0.7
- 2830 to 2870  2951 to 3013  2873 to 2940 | 1.1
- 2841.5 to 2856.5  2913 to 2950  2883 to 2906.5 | -2.1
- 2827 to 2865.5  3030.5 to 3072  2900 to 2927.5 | 2.2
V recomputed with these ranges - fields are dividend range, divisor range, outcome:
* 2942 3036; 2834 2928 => 1.12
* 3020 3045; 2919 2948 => 1.22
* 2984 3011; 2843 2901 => 1.11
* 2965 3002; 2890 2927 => 1.15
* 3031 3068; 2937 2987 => 1.11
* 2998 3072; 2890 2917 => 1.18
